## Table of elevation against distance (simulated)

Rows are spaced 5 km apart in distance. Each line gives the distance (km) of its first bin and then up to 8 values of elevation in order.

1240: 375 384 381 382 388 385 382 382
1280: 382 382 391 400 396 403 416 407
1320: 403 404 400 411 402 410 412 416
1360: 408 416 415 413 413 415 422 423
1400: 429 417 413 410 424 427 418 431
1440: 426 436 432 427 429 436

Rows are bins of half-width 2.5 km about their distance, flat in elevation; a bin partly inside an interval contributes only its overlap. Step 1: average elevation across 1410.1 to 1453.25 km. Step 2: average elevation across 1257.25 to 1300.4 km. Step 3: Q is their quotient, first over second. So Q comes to 1.10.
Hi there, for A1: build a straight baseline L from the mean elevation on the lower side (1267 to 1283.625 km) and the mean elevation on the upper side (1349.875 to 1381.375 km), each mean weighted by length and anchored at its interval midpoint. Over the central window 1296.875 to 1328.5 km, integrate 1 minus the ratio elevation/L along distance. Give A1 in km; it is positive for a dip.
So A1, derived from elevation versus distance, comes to -0.8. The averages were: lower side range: 382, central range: 405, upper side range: 413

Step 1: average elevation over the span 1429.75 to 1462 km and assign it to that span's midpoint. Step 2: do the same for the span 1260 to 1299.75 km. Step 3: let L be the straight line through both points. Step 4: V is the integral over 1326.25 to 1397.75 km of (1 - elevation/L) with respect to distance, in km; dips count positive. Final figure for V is -0.8 km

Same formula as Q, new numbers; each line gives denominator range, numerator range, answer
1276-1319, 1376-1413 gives 1.05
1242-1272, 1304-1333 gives 1.06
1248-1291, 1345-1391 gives 1.08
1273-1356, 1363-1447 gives 1.05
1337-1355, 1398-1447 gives 1.03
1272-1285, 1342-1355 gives 1.08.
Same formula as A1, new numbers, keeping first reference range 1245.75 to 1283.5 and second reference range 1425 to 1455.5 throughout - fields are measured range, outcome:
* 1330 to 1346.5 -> -0.2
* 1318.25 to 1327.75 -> -0.1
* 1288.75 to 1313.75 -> -0.6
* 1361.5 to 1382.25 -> -0.2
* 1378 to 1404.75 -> -0.3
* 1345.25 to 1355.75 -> -0.2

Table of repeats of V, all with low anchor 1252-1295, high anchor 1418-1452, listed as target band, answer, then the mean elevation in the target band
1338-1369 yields -0.36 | 411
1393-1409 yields -0.13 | 422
